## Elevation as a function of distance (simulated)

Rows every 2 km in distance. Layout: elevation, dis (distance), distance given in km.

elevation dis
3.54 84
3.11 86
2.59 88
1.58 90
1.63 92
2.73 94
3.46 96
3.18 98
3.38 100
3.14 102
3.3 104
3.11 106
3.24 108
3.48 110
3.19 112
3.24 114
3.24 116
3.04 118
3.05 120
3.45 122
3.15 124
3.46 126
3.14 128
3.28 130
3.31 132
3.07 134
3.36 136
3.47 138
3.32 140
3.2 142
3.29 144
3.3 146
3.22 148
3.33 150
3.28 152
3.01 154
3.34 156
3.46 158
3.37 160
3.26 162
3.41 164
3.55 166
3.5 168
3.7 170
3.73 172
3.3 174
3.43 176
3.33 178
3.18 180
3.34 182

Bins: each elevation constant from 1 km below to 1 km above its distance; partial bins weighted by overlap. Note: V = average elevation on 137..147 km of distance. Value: 3.32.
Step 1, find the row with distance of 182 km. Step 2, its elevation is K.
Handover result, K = 3.34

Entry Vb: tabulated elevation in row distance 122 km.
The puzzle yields 3.45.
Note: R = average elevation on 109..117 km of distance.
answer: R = 3.29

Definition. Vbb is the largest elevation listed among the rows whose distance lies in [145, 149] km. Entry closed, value 3.3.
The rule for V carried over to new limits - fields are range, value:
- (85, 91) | 2.43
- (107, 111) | 3.36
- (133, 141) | 3.31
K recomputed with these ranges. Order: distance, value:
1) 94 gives 2.73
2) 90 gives 1.58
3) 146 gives 3.3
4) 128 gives 3.14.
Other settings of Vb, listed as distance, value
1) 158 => 3.46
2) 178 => 3.33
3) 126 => 3.46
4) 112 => 3.19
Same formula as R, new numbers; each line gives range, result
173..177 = 3.37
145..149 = 3.26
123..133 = 3.27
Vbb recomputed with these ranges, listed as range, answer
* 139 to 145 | 3.32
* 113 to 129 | 3.46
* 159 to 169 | 3.55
